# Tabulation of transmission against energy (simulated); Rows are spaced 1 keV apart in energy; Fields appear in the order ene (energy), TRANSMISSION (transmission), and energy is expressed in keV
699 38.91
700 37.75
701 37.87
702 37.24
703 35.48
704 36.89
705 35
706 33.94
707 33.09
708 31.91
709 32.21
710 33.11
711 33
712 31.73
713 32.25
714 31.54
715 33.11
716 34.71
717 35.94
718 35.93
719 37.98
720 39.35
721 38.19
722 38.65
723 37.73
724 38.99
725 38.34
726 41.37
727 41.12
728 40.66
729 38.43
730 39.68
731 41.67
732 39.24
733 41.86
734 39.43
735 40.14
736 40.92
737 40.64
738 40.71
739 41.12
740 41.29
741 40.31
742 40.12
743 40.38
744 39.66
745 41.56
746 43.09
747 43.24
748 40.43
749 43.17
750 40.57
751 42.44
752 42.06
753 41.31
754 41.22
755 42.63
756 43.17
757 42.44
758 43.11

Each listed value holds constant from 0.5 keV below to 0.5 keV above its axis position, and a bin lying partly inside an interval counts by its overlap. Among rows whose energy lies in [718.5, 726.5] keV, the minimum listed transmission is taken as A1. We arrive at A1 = 37.73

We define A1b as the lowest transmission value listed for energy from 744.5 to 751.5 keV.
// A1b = 40.43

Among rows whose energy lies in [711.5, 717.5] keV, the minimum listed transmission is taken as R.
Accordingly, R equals 31.54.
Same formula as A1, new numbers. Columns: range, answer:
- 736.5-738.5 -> 40.64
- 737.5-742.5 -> 40.12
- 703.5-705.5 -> 35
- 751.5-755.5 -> 41.22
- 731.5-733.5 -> 39.24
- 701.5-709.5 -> 31.91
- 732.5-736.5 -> 39.43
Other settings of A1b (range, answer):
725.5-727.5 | 41.12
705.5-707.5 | 33.09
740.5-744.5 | 39.66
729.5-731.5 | 39.68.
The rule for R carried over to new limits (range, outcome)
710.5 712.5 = 31.73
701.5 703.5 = 35.48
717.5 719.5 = 35.93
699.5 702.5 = 37.24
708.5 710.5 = 32.21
